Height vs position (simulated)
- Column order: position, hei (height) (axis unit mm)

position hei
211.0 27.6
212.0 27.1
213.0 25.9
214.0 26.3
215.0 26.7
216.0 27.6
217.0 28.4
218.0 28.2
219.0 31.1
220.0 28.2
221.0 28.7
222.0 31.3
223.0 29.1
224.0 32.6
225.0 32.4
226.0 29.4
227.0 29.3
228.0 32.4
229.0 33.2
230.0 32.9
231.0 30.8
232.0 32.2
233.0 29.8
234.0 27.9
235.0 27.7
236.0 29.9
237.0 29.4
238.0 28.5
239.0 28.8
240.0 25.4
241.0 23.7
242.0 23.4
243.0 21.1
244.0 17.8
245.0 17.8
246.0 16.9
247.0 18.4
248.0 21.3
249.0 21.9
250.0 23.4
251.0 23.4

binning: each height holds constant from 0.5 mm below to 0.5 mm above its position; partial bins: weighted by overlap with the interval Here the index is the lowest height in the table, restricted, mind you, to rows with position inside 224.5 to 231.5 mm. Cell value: 29.3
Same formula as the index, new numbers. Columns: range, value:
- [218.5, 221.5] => 28.2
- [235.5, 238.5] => 28.5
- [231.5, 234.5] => 27.9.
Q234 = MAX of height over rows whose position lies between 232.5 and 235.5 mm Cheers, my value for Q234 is 29.8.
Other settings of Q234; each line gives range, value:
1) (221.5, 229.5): 33.2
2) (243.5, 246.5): 17.8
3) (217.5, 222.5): 31.3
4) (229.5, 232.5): 32.9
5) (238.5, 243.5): 28.8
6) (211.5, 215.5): 27.1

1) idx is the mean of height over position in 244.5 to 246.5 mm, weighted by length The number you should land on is 17.4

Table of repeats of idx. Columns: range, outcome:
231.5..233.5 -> 31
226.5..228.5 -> 30.9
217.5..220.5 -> 29.2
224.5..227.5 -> 30.4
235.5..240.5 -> 28.4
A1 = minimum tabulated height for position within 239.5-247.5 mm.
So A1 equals 16.9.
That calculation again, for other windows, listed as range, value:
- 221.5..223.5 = 29.1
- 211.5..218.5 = 25.9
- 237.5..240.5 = 25.4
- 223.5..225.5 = 32.4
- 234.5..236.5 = 27.7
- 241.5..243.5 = 21.1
